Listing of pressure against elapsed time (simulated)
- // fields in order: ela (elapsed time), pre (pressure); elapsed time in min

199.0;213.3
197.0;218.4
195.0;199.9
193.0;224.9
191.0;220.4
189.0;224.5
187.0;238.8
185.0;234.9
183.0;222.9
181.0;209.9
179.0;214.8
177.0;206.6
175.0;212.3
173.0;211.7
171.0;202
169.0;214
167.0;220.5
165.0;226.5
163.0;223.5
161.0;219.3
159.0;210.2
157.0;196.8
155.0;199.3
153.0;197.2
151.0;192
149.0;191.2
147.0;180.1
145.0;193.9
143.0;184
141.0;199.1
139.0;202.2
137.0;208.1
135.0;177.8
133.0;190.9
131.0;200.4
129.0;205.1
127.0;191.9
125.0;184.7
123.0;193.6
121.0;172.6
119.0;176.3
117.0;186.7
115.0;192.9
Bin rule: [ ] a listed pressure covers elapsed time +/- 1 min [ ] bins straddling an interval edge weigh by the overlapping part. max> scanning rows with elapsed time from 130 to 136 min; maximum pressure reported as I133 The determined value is 200.4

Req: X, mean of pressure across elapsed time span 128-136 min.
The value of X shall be 194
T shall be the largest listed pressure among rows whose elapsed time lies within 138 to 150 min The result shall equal 202.2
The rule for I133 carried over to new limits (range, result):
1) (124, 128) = 191.9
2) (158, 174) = 226.5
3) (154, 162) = 219.3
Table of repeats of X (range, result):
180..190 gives 226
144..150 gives 188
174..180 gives 211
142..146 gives 189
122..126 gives 189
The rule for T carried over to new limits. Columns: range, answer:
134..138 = 208.1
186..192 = 238.8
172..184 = 222.9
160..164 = 223.5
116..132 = 205.1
